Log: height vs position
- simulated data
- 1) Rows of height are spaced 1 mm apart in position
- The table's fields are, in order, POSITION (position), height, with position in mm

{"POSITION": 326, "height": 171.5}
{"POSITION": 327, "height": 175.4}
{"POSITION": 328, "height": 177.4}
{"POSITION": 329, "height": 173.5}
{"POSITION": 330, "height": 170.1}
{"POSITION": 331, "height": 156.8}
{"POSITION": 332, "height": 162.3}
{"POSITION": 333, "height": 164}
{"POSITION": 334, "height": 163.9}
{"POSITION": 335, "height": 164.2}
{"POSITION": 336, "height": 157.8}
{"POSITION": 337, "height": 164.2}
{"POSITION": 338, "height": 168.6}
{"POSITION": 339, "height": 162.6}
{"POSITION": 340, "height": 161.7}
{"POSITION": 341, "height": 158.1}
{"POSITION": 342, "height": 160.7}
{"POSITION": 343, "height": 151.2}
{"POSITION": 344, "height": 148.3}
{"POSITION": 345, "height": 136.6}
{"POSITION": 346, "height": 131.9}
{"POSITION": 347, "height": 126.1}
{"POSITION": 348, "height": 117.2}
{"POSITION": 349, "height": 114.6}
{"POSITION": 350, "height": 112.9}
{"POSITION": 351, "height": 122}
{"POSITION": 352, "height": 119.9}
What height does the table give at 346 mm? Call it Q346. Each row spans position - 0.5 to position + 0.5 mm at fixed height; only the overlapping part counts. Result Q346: 131.9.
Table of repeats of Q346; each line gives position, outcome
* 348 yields 117.2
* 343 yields 151.2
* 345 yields 136.6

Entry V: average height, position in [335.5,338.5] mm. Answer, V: 164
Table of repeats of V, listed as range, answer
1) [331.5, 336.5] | 162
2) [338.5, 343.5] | 159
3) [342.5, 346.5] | 142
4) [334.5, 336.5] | 161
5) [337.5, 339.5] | 166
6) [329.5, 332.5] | 163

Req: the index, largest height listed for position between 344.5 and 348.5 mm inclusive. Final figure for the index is 136.6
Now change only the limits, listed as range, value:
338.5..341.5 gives 162.6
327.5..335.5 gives 177.4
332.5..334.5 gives 164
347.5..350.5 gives 117.2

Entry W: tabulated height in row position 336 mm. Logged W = 157.8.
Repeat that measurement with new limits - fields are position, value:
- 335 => 164.2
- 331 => 156.8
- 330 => 170.1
